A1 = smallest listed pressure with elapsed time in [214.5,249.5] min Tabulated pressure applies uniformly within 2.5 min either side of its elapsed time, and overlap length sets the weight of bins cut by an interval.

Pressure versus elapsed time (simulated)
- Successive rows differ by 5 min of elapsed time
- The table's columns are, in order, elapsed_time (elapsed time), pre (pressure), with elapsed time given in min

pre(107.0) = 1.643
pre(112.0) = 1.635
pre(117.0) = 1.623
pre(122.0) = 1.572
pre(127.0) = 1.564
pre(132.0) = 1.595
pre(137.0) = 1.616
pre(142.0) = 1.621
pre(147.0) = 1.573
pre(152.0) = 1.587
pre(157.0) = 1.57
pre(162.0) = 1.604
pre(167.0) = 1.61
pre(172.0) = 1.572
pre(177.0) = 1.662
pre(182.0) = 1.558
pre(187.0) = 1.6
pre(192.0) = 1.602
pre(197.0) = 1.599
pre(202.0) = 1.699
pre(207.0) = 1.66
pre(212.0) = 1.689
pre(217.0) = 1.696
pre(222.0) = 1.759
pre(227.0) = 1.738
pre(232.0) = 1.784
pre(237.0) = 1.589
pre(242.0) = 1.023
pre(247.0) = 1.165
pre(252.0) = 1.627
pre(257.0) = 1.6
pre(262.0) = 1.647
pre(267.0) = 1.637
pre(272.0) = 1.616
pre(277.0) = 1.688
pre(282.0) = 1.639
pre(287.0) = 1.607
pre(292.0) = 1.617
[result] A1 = 1.023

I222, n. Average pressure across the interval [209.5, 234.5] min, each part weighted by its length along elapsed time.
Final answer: 1.73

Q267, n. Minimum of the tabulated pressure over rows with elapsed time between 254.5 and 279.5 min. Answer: 1.6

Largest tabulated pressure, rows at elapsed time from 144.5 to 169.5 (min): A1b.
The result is 1.61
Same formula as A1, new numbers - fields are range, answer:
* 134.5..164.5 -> 1.57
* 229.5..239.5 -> 1.589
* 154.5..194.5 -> 1.558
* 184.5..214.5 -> 1.599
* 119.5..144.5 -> 1.564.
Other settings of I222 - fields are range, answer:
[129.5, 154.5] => 1.6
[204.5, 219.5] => 1.68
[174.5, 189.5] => 1.61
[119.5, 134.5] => 1.58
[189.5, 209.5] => 1.64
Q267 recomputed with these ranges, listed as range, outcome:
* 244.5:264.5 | 1.165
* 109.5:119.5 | 1.623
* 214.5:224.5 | 1.696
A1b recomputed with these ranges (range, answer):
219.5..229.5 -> 1.759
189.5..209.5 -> 1.699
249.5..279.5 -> 1.688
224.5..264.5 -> 1.784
